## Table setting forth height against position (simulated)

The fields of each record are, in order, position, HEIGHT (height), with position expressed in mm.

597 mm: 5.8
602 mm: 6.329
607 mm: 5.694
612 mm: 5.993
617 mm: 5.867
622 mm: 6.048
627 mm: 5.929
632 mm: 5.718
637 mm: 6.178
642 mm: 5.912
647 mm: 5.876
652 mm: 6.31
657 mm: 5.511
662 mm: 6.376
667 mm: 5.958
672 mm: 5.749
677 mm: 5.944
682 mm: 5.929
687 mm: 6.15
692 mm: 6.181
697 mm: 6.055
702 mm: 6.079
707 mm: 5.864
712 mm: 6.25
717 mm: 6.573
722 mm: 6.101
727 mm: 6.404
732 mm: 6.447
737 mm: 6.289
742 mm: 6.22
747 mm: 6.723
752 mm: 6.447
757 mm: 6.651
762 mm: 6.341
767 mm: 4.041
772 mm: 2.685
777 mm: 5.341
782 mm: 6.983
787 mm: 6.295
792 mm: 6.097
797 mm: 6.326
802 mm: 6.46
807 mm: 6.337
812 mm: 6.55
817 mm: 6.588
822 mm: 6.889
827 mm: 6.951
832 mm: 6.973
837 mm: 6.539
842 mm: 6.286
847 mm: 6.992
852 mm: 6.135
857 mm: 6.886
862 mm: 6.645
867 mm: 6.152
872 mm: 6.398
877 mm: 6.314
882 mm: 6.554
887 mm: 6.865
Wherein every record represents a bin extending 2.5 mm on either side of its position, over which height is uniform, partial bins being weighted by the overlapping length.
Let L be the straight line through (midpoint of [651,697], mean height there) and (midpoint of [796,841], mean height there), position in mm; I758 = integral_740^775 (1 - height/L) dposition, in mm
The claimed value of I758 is 4.29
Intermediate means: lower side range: 6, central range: 5.57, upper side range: 6.62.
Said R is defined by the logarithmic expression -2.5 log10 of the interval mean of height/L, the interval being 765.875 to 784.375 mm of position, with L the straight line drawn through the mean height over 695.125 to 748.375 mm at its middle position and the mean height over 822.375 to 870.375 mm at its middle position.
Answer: 0.32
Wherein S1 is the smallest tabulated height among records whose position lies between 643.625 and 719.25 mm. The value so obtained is 5.511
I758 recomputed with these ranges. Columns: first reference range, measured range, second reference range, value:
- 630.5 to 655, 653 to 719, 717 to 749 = 1.39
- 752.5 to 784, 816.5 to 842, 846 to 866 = -2.16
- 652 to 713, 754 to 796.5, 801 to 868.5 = 5.17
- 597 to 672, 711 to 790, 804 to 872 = 4.24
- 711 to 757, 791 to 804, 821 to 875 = 0.42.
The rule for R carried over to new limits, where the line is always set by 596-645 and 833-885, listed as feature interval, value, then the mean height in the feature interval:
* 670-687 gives 0.03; 5.92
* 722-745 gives -0.02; 6.32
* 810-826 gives -0.05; 6.71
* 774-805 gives 0.03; 6.19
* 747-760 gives -0.05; 6.57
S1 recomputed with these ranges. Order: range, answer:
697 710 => 5.864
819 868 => 6.135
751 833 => 2.685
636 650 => 5.876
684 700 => 6.055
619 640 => 5.718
